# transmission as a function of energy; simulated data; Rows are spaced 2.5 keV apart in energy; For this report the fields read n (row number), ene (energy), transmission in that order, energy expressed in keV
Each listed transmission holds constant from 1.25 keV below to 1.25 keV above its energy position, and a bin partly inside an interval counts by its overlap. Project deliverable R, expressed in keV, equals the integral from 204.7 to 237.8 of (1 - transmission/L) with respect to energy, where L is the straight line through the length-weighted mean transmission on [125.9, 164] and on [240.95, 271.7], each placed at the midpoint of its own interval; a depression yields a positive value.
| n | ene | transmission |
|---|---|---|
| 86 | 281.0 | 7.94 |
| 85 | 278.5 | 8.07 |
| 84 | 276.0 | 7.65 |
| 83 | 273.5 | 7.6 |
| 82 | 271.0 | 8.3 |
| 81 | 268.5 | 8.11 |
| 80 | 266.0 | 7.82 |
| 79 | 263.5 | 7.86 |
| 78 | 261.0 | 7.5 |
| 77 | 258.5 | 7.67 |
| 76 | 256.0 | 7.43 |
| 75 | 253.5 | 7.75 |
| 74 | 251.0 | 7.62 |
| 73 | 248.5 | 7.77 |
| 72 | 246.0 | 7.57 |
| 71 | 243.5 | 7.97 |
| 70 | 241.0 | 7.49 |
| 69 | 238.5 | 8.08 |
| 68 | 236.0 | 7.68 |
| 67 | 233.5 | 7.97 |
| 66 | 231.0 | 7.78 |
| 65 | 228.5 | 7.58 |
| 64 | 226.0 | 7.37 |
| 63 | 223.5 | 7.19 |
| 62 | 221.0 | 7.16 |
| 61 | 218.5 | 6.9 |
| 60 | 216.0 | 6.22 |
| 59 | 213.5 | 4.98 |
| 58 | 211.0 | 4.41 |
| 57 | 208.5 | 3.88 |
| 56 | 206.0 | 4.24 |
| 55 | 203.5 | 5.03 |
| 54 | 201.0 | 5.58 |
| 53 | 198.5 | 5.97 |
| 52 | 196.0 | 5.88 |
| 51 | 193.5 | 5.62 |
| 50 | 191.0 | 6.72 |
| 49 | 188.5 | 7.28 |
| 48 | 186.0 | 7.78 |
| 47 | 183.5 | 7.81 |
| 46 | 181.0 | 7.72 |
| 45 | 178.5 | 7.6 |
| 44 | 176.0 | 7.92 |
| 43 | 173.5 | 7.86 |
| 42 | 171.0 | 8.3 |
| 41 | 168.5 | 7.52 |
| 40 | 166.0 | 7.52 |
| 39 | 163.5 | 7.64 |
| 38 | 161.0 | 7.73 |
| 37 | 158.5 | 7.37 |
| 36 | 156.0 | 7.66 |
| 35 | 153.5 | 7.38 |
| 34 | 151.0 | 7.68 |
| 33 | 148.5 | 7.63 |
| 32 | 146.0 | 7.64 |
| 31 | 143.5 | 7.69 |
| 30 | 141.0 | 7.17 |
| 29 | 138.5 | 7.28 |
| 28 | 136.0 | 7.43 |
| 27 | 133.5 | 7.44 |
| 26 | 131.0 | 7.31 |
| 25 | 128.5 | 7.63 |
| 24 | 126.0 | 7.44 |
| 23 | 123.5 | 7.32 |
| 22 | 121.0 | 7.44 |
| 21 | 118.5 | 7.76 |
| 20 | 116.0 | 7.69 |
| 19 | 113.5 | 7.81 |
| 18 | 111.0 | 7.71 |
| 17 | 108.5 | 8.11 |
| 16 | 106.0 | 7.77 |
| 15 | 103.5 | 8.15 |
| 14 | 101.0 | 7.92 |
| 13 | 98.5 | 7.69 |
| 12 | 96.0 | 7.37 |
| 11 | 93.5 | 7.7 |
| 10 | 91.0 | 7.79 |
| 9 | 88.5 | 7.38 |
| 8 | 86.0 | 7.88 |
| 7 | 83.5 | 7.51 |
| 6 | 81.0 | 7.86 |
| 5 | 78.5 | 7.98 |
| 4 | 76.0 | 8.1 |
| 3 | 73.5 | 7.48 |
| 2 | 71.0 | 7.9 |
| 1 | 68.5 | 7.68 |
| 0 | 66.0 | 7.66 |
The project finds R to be 5.4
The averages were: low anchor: 7.51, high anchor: 7.76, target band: 6.44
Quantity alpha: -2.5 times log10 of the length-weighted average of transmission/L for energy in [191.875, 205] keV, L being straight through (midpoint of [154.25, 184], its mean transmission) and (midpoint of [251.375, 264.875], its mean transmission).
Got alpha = 0.34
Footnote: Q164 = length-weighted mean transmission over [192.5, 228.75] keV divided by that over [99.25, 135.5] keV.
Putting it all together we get 0.76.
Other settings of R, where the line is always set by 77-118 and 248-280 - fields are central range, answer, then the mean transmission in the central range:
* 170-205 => 3.9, 6.9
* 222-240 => 0.3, 7.65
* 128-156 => 1.0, 7.48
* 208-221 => 3.7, 5.54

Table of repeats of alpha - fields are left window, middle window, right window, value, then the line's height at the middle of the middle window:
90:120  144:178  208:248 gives -0.039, 7.41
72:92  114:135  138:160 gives 0.012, 7.6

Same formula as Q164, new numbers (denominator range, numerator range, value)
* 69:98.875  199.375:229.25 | 0.76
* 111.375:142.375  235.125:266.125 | 1.03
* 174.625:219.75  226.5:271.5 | 1.25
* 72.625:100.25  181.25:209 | 0.79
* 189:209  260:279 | 1.43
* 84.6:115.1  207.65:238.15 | 0.86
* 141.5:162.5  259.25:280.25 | 1.04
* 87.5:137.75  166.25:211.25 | 0.86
